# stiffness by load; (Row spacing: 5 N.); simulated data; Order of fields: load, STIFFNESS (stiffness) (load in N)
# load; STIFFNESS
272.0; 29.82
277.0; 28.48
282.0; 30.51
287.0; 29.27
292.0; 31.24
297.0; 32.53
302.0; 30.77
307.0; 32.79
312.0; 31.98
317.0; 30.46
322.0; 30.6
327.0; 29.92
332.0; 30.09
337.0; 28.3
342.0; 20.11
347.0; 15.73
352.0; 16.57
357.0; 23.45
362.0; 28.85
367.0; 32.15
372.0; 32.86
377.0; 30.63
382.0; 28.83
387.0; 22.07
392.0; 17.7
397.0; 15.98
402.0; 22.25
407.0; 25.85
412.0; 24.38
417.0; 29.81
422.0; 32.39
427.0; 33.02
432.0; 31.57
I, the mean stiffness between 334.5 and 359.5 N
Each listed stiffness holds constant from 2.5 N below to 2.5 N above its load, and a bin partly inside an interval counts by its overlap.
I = 20.8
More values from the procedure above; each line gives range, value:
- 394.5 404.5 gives 19.1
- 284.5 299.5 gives 31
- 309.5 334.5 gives 30.6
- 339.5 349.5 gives 17.9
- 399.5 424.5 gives 26.9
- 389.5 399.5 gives 16.8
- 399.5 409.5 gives 24.1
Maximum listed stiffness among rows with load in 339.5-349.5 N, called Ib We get 20.11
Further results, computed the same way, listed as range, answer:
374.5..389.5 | 30.63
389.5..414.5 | 25.85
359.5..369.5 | 32.15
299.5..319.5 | 32.79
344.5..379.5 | 32.86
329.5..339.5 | 30.09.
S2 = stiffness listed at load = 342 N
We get 20.11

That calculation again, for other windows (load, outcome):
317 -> 30.46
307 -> 32.79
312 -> 31.98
